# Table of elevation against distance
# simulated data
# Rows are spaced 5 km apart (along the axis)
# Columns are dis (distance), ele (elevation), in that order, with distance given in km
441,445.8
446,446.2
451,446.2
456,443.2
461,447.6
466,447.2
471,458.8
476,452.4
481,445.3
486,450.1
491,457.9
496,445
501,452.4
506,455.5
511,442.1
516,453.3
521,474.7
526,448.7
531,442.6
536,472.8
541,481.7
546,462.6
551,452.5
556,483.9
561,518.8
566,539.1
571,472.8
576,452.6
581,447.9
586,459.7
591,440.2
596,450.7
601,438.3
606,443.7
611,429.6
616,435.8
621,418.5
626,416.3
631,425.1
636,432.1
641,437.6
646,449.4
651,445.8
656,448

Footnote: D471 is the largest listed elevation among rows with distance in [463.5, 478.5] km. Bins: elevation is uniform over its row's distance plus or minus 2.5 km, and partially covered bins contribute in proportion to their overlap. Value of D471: 458.8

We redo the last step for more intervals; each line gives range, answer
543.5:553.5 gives 462.6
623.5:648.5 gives 449.4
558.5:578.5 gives 539.1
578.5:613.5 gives 459.7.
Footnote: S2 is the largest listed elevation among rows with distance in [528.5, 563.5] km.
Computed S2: 518.8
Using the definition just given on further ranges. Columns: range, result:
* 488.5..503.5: 457.9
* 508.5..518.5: 453.3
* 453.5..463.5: 447.6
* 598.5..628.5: 443.7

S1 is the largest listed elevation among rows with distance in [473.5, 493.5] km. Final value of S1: 457.9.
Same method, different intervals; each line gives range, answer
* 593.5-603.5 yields 450.7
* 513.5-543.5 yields 481.7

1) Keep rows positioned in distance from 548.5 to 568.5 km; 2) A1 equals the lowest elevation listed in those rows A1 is 452.5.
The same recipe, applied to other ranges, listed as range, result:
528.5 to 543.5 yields 442.6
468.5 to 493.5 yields 445.3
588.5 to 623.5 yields 418.5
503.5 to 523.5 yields 442.1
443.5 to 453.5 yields 446.2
